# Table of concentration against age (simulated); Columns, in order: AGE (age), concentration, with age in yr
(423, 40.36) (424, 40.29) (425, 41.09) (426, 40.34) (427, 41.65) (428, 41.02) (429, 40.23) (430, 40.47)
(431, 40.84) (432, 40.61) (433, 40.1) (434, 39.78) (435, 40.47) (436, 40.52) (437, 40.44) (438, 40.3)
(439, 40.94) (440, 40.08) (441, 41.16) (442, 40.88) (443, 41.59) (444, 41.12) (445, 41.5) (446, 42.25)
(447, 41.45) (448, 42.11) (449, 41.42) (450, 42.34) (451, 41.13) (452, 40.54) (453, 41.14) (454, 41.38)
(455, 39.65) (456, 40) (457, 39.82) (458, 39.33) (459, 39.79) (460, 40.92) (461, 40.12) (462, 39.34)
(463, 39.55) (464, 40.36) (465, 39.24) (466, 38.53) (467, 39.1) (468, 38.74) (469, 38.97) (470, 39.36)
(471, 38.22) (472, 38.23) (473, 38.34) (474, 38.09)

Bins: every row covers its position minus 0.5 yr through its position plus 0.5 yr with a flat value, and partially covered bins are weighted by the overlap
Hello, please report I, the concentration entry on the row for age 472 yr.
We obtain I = 38.23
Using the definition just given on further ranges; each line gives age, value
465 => 39.24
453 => 41.14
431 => 40.84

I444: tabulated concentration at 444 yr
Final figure 41.12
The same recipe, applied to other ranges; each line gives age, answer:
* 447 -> 41.45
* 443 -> 41.59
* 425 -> 41.09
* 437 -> 40.44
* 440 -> 40.08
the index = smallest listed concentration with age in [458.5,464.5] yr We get 39.34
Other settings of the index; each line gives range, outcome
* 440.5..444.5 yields 40.88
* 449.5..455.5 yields 39.65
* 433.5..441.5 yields 39.78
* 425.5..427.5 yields 40.34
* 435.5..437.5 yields 40.44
